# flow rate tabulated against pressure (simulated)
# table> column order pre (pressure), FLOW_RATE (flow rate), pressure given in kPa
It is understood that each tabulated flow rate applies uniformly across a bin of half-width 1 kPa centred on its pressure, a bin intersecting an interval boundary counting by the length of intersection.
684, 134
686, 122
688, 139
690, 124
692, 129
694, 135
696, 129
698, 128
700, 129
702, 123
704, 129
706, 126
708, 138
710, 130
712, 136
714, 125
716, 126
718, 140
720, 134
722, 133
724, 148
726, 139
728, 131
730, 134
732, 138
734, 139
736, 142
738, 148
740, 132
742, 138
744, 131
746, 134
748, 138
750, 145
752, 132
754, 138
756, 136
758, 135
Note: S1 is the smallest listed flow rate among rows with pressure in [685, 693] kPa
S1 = 122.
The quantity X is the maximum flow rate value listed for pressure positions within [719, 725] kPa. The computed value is 148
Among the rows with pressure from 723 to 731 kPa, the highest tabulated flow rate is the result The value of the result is 148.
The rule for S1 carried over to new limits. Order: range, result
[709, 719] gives 125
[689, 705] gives 123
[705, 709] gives 126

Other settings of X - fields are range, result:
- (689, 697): 135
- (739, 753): 145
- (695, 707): 129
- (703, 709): 138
